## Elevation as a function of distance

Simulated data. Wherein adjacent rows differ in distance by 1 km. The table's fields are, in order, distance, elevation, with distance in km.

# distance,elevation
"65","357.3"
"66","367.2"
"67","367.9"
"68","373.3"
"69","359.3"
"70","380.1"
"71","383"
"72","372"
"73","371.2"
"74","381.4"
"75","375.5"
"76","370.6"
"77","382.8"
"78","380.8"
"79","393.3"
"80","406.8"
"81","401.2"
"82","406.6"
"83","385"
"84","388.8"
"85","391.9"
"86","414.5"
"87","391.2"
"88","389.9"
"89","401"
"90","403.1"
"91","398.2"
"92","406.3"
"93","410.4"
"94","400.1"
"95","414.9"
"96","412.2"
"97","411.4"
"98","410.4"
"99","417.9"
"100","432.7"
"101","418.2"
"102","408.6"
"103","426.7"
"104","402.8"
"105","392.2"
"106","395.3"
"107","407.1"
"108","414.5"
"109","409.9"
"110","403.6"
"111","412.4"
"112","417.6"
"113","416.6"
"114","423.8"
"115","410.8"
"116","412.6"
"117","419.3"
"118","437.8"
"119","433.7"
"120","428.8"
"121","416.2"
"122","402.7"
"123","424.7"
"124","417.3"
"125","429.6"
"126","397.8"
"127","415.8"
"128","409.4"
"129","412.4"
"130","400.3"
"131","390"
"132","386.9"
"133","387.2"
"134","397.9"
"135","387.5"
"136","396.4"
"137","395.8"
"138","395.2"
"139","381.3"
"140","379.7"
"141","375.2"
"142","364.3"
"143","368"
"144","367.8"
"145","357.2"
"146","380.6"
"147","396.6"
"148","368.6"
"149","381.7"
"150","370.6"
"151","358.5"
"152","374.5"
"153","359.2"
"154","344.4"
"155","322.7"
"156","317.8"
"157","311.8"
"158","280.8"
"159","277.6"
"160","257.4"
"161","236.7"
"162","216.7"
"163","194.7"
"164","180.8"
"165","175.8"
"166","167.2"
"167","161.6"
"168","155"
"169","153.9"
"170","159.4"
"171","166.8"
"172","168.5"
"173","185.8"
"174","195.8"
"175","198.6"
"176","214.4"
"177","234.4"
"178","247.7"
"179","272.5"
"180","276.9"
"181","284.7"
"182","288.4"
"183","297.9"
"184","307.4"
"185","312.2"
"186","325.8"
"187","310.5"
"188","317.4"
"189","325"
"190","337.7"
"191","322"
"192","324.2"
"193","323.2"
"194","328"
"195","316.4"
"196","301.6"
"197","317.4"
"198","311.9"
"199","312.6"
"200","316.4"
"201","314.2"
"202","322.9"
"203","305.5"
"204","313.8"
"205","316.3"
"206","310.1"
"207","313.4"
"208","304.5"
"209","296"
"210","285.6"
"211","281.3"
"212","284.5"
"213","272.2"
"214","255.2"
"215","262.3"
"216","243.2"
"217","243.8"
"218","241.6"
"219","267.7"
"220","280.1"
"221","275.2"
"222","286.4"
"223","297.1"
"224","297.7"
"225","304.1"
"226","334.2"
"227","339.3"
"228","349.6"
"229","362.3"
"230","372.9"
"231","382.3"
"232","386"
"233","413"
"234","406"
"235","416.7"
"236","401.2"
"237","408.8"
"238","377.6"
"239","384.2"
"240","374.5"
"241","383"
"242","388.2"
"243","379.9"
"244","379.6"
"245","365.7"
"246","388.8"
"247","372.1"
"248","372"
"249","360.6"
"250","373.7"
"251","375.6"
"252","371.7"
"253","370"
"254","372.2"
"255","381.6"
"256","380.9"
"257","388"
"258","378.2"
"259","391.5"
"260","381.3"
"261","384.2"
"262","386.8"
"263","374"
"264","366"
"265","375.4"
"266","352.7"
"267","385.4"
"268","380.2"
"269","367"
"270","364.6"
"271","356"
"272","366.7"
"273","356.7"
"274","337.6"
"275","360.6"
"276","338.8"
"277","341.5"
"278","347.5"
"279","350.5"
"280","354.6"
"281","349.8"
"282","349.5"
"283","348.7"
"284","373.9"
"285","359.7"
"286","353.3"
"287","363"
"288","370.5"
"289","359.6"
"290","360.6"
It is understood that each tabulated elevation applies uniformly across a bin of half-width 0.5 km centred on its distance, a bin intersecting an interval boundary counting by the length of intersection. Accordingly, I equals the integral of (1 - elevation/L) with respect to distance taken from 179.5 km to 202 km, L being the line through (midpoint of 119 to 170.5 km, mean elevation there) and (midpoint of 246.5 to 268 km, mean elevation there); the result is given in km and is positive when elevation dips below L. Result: 2.6 km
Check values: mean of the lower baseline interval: 338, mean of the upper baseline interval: 376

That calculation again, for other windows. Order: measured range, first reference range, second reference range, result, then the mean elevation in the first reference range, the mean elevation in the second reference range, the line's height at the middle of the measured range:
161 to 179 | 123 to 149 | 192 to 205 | 8.2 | 391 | 316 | 350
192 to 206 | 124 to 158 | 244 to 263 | 2.3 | 377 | 377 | 377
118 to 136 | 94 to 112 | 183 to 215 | -1.1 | 411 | 308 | 385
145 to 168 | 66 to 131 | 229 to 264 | 6.1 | 403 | 382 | 395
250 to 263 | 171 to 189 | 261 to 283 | -1.4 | 260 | 360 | 344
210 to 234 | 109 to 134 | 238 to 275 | 4.8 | 412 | 374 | 384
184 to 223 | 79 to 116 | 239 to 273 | 8.7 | 407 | 375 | 386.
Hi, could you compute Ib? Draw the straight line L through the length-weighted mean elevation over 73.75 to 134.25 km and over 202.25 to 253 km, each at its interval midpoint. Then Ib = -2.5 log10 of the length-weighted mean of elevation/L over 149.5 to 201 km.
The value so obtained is 0.32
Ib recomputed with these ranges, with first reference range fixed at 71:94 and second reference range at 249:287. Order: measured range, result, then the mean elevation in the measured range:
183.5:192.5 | 0.18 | 320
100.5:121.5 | -0.07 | 415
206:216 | 0.30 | 283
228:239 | -0.06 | 390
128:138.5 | -0.03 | 396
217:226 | 0.30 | 282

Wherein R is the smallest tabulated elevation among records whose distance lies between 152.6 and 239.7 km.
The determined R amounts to 153.9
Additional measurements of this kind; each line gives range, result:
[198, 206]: 305.5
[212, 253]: 241.6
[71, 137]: 370.6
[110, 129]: 397.8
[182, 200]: 288.4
